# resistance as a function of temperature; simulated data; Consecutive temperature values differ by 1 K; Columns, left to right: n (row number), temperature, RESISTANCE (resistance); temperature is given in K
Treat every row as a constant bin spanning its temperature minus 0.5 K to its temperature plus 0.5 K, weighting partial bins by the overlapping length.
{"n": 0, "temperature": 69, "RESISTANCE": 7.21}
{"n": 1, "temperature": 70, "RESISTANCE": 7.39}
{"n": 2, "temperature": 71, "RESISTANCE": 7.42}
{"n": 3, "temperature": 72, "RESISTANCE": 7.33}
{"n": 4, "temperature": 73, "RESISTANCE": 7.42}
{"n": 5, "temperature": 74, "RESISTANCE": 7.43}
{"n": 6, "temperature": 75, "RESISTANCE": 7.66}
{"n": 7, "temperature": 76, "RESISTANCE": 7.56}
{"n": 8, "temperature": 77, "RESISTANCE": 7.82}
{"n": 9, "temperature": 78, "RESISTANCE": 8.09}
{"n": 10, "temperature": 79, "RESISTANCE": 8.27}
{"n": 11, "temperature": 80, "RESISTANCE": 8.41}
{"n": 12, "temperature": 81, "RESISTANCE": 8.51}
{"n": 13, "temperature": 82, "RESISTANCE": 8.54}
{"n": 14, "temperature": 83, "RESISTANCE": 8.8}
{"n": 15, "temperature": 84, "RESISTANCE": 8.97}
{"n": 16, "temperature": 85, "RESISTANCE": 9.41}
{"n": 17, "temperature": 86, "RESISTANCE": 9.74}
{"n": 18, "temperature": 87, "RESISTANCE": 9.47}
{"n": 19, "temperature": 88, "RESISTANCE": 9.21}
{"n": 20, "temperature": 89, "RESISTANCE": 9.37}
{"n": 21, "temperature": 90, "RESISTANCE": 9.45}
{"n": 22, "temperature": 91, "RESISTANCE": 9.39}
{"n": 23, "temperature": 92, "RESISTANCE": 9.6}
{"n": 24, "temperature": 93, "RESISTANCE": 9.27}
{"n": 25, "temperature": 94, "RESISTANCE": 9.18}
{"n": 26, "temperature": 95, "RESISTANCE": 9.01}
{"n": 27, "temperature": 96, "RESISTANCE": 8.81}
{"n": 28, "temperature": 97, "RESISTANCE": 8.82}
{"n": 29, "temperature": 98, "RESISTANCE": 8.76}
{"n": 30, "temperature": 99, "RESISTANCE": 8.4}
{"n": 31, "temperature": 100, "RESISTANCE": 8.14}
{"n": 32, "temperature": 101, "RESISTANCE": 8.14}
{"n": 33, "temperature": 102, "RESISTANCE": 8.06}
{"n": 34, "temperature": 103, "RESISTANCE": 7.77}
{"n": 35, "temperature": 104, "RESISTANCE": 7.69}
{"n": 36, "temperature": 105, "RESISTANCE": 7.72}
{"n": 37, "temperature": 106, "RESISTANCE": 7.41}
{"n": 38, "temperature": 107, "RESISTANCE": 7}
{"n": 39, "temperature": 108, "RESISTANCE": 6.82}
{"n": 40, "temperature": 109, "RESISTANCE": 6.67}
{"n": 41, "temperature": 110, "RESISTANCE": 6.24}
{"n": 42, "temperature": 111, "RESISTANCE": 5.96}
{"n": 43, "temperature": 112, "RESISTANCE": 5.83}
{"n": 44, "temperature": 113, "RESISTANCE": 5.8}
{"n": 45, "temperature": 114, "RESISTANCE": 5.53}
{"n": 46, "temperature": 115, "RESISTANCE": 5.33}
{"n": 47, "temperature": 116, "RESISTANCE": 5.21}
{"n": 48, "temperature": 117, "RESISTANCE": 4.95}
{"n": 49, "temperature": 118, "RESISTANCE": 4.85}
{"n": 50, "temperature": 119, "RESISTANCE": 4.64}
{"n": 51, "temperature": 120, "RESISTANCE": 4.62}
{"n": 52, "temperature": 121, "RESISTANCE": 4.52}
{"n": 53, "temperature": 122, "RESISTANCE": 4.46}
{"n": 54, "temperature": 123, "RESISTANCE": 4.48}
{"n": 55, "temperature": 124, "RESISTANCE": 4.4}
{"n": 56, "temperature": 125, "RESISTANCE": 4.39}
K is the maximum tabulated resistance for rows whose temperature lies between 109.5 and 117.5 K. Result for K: 6.24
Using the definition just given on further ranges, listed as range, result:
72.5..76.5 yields 7.66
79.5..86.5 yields 9.74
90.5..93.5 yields 9.6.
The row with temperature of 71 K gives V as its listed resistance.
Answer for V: 7.42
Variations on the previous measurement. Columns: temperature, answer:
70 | 7.39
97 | 8.82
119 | 4.64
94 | 9.18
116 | 5.21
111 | 5.96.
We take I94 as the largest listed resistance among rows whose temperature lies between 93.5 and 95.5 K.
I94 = 9.18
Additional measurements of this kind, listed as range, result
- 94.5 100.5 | 9.01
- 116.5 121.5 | 4.95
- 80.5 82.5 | 8.54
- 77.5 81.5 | 8.51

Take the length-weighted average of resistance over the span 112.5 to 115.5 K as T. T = 5.55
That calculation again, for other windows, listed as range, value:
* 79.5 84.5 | 8.65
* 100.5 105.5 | 7.88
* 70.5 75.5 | 7.45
